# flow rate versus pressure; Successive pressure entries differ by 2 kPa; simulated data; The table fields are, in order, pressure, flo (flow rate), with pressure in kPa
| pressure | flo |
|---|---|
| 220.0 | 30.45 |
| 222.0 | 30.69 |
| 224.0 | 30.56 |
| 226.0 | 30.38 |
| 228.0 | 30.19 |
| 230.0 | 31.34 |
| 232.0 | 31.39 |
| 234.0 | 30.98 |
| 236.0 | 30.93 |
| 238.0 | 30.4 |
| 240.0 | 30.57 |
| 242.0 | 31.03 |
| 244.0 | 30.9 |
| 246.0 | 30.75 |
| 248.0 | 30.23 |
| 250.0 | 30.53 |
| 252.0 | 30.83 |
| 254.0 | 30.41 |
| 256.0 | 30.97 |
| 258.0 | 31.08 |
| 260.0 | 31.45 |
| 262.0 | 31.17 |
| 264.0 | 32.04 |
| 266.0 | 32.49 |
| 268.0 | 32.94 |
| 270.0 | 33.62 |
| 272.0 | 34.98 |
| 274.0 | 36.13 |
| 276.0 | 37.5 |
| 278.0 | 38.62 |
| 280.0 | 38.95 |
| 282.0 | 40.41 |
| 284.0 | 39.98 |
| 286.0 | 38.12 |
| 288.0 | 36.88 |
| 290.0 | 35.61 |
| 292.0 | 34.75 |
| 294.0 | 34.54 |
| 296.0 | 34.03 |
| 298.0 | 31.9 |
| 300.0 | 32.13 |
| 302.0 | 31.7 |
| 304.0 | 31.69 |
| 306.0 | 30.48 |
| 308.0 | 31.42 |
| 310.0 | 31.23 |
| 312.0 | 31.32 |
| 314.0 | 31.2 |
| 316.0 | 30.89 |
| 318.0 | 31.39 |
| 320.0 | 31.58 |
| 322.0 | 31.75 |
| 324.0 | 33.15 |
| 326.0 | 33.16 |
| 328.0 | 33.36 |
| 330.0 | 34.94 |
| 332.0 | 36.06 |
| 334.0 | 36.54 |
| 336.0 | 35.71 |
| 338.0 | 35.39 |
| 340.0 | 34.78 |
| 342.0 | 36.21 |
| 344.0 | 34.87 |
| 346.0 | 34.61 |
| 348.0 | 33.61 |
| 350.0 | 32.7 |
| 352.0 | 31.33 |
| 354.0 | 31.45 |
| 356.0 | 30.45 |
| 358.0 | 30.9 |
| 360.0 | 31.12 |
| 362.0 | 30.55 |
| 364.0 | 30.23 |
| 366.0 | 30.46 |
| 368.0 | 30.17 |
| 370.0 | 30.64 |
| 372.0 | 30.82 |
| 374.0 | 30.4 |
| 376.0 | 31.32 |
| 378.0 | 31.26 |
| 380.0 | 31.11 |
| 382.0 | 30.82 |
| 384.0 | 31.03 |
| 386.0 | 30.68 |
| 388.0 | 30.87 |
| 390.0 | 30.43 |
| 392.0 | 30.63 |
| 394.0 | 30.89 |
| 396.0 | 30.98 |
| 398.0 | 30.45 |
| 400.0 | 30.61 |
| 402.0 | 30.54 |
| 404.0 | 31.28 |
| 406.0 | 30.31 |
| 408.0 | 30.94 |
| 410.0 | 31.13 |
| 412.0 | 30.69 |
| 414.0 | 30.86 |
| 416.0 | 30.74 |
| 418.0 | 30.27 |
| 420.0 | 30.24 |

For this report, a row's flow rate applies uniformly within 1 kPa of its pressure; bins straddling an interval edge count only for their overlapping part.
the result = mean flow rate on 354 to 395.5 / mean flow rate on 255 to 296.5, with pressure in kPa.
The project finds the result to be 0.88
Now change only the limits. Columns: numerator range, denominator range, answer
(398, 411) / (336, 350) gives 0.88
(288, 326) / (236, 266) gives 1.05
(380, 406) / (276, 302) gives 0.85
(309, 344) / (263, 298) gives 0.93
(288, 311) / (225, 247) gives 1.07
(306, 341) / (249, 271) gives 1.05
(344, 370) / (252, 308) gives 0.92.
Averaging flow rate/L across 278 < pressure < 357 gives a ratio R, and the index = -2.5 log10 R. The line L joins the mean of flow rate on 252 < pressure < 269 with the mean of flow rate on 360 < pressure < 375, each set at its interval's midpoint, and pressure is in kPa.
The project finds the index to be -0.10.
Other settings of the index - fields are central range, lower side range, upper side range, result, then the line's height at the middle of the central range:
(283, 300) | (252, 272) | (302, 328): -0.121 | 31.8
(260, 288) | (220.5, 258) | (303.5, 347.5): -0.129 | 31.8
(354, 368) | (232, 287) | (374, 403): 0.024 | 31.3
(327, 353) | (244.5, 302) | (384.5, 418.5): -0.076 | 32.3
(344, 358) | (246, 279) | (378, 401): -0.036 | 31.4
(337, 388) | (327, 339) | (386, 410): 0.047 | 33.2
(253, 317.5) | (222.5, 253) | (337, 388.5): -0.087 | 31.2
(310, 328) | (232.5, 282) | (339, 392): 0.007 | 32.1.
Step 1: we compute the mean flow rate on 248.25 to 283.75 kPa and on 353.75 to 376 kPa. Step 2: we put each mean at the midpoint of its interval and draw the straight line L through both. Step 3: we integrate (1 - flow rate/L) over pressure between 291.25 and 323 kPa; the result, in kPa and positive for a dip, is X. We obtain 0.5 kPa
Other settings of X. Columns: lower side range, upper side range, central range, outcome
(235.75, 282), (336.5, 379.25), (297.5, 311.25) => 0.41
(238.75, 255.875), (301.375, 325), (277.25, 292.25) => -3.34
